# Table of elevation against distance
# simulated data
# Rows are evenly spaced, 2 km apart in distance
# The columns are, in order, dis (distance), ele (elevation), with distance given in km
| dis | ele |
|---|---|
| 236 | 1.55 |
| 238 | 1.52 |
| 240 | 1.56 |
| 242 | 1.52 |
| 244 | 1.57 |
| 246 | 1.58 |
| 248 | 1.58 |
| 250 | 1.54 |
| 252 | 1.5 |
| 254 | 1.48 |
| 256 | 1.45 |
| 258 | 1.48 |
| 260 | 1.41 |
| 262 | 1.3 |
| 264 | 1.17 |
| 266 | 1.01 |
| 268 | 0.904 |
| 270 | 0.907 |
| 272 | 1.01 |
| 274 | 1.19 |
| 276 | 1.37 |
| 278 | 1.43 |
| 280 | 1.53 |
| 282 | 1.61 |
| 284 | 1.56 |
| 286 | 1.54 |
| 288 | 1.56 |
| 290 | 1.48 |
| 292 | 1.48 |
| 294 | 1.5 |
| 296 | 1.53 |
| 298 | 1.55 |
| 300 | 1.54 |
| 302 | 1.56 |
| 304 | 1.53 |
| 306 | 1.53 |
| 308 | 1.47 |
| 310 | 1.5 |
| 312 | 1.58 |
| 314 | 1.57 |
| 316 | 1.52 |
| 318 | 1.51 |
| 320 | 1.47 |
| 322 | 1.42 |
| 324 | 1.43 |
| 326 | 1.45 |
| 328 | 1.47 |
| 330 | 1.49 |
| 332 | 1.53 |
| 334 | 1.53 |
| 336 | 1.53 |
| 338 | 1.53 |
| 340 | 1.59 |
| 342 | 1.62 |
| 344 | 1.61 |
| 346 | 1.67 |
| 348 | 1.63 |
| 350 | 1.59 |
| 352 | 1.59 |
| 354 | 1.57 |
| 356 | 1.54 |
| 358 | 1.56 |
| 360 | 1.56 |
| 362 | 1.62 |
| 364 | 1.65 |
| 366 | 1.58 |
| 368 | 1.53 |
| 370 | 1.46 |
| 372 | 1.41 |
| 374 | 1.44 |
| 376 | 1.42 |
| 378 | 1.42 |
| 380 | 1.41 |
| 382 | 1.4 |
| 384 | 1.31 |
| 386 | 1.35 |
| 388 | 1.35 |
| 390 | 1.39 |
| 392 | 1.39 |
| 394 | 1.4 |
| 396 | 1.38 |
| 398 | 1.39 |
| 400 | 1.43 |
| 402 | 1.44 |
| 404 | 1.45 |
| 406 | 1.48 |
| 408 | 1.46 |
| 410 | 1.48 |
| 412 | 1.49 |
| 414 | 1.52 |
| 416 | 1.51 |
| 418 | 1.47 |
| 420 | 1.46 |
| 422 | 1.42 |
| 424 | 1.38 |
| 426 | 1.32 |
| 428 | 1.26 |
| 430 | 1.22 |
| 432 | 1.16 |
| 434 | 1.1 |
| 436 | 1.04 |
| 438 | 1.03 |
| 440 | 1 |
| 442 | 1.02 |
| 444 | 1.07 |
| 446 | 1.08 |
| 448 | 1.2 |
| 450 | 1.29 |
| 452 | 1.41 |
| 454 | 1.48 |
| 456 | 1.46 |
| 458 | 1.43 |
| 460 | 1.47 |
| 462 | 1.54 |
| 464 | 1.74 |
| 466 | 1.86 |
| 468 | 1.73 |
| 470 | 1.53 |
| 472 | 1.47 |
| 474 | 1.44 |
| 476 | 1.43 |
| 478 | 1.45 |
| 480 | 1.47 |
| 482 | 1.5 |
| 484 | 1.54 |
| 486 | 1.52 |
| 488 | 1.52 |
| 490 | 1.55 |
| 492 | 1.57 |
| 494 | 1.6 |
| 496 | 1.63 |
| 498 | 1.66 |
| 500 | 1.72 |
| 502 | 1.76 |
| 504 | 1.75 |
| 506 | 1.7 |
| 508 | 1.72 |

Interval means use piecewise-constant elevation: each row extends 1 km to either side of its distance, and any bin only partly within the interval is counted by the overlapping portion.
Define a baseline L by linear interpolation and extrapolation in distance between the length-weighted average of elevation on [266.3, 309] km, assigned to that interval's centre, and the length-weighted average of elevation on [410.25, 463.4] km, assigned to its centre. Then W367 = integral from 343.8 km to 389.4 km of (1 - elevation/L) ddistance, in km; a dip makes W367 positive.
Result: -5.0 km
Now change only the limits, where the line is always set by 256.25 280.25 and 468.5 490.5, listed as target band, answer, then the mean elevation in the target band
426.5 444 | 4.03 km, 1.11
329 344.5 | -2.83 km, 1.55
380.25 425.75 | -0.81 km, 1.42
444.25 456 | 1.35 km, 1.29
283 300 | -3.69 km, 1.53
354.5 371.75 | -2.69 km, 1.56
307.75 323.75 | -2.72 km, 1.5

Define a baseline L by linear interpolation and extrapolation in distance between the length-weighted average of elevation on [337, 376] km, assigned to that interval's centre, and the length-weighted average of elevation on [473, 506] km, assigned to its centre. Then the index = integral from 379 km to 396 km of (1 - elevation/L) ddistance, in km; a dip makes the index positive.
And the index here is 2.1 km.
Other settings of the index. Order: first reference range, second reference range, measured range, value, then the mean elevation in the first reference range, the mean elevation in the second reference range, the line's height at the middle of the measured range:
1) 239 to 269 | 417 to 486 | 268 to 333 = -2.8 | 1.4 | 1.37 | 1.4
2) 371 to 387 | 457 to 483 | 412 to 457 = 6.4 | 1.4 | 1.54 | 1.49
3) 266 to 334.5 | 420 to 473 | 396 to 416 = -1.4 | 1.44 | 1.34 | 1.37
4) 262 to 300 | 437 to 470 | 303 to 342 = -4.4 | 1.36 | 1.37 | 1.36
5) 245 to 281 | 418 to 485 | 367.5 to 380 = -0.9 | 1.32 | 1.37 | 1.35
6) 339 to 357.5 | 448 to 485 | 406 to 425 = 1.0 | 1.6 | 1.5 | 1.55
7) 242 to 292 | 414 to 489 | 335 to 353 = -2.8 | 1.39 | 1.38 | 1.38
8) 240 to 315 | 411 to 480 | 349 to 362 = -1.6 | 1.43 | 1.37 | 1.4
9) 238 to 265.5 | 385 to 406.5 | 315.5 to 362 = -3.7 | 1.47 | 1.4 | 1.43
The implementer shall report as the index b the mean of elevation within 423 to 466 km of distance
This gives 1.29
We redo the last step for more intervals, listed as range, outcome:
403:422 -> 1.48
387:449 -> 1.32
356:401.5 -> 1.45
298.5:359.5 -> 1.54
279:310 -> 1.53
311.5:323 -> 1.51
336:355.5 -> 1.59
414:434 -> 1.35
